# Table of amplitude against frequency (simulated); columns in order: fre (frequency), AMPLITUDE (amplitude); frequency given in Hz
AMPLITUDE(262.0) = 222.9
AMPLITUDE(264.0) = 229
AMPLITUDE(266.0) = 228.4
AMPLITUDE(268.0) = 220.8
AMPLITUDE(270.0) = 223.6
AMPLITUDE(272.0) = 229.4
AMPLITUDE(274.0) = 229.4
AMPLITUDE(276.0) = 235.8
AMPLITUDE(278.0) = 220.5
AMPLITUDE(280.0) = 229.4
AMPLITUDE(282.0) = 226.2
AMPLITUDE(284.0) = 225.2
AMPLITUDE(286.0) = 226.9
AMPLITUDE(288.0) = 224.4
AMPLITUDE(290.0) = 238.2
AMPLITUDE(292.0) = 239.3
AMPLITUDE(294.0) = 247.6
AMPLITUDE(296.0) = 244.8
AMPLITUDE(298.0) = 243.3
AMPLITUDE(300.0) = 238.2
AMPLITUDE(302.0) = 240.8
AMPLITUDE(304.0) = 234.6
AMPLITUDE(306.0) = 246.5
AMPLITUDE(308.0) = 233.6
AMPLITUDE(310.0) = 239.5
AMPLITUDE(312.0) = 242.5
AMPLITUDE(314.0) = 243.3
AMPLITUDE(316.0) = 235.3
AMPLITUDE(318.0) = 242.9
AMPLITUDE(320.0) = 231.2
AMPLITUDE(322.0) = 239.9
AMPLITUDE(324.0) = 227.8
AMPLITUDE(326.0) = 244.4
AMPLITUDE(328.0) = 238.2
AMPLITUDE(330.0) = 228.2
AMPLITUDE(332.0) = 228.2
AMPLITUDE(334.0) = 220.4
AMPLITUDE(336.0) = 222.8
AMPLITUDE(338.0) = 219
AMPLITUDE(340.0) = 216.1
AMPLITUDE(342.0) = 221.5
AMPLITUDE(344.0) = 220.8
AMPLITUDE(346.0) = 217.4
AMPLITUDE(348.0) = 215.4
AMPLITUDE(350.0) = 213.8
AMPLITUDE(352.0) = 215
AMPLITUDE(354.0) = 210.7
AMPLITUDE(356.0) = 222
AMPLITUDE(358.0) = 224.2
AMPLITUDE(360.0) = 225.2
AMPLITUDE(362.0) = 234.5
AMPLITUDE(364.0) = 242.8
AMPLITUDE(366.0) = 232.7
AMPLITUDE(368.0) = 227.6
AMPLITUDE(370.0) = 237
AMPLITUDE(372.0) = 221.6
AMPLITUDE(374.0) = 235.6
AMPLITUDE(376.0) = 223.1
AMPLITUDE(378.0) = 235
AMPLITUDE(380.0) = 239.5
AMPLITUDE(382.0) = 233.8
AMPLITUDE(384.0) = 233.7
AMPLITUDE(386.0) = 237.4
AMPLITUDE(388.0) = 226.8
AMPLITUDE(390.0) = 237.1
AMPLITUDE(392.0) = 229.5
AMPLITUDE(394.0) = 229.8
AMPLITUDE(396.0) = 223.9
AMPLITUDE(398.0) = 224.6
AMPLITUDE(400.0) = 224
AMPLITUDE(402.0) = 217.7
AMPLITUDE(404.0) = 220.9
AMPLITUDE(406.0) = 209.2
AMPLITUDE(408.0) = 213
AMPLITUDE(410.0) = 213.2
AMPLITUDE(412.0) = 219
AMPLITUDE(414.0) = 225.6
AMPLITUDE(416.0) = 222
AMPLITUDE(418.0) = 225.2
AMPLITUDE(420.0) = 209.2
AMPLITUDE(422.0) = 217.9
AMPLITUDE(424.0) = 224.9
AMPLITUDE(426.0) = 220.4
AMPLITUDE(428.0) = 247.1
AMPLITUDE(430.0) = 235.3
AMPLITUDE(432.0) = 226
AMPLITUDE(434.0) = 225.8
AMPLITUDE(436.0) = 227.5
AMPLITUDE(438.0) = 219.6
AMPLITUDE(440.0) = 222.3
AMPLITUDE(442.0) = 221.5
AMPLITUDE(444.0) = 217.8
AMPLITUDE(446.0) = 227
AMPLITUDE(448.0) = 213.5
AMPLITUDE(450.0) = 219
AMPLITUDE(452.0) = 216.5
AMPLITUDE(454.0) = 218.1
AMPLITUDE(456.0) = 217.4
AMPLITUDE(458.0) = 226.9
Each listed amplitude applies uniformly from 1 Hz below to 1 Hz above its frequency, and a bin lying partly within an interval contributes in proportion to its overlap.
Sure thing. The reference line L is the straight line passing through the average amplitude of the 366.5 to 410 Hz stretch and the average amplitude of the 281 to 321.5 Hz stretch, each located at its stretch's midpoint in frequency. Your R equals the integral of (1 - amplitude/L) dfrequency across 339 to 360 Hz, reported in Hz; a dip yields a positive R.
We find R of 1.24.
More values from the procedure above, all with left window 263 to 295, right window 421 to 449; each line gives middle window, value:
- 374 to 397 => -0.6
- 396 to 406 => 0.2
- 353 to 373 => -0.1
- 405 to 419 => 0.5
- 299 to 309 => -0.4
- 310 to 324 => -0.6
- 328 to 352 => 0.7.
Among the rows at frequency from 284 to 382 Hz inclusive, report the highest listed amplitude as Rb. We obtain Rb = 247.6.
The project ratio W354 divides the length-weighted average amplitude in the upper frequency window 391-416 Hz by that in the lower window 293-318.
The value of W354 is 0.9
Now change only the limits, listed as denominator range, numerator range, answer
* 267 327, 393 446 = 0.95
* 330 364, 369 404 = 1.04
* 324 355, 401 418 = 0.98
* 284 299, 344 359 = 0.92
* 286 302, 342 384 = 0.95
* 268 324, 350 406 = 0.97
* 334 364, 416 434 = 1.02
